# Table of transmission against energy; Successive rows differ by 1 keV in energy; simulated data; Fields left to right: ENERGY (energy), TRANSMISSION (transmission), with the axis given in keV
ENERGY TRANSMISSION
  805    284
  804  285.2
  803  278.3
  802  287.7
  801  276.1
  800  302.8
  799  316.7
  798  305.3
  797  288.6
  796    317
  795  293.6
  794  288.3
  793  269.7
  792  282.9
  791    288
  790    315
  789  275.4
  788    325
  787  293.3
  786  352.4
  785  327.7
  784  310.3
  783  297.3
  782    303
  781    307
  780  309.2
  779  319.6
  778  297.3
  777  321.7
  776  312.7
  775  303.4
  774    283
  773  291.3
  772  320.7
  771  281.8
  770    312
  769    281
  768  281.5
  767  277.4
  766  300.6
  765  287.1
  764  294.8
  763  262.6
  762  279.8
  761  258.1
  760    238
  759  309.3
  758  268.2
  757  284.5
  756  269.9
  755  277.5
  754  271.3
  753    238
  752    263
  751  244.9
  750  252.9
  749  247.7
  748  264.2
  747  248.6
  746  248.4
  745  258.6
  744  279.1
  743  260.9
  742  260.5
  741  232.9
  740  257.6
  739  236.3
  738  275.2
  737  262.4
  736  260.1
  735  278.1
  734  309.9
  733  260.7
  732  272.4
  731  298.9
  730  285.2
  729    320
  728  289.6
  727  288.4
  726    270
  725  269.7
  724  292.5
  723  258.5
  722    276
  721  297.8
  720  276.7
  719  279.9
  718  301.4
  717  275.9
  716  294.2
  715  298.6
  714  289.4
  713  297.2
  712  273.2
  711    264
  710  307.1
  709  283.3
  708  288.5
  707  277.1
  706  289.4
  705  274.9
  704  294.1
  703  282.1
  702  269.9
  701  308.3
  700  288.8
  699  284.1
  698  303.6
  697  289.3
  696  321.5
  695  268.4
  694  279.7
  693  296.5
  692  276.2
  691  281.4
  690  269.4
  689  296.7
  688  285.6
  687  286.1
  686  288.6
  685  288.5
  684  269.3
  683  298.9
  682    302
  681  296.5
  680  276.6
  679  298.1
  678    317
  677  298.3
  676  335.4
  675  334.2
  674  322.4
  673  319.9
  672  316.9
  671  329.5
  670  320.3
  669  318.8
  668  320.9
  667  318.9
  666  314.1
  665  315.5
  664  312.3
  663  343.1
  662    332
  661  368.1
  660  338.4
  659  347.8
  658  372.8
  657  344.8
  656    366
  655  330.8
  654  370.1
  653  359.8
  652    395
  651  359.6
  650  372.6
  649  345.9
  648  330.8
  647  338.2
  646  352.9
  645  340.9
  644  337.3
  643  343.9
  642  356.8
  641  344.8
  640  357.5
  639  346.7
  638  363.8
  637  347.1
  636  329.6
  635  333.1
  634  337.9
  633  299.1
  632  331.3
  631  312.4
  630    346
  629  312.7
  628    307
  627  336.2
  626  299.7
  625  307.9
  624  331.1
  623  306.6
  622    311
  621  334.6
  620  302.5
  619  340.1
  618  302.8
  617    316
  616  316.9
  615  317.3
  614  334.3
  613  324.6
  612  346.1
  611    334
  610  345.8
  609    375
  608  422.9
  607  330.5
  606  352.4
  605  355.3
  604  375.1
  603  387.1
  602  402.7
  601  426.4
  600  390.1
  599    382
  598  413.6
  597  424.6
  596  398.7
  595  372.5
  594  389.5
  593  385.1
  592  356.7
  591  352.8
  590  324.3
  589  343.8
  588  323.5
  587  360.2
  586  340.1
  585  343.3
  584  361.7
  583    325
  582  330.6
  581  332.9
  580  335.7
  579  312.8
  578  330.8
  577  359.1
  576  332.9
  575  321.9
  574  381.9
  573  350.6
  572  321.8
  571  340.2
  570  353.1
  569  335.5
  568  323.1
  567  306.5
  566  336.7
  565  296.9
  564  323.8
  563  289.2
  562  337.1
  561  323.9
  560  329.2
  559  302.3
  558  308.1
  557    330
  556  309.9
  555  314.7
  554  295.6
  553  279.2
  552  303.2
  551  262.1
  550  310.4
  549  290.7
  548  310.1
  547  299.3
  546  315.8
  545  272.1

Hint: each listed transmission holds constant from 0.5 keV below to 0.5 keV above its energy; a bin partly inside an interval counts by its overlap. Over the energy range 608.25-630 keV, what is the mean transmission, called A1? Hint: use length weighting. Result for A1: 326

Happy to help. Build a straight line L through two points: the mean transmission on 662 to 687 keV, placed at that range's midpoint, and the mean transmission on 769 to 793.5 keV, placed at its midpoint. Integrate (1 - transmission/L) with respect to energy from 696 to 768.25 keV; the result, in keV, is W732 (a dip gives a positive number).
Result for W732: 7.1 keV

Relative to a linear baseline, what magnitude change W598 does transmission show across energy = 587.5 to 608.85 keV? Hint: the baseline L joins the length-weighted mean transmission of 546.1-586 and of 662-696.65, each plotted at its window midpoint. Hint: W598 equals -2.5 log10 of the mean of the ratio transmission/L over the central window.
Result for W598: -0.19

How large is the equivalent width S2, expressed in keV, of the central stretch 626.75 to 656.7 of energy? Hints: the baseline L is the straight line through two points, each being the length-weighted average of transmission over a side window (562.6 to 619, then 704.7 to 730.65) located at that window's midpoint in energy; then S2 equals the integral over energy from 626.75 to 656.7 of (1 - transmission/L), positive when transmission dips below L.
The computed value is -1.9 keV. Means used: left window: 349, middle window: 344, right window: 285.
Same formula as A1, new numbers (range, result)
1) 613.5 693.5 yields 325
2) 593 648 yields 347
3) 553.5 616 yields 346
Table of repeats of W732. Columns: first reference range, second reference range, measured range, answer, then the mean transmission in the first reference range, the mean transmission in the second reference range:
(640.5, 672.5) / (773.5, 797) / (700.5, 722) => 2.6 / 342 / 304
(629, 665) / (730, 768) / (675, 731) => 2.5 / 345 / 268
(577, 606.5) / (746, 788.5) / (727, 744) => 1.6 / 363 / 287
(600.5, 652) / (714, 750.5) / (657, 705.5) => 0.1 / 341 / 274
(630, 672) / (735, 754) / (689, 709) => 0.7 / 341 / 256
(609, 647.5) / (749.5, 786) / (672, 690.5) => 0.9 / 331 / 288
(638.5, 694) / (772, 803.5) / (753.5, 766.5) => 1.3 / 325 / 302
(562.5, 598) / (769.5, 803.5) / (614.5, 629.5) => 0.9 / 344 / 302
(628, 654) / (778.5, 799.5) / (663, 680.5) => 1.0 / 344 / 304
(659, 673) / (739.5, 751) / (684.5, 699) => 0.8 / 327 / 255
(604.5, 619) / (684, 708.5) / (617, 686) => -3.1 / 341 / 287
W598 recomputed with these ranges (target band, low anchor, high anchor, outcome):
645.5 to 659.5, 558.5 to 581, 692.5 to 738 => -0.17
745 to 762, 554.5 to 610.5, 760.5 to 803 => 0.16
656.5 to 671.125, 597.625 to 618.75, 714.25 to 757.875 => -0.04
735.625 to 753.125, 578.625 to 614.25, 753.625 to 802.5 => 0.20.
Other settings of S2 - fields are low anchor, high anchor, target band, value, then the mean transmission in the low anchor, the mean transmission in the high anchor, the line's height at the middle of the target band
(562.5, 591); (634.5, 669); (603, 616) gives -0.5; 334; 345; 339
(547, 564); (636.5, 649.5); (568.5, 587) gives -1.4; 306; 347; 317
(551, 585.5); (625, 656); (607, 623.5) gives 0.1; 325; 341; 335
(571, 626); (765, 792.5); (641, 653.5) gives -0.6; 349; 302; 337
